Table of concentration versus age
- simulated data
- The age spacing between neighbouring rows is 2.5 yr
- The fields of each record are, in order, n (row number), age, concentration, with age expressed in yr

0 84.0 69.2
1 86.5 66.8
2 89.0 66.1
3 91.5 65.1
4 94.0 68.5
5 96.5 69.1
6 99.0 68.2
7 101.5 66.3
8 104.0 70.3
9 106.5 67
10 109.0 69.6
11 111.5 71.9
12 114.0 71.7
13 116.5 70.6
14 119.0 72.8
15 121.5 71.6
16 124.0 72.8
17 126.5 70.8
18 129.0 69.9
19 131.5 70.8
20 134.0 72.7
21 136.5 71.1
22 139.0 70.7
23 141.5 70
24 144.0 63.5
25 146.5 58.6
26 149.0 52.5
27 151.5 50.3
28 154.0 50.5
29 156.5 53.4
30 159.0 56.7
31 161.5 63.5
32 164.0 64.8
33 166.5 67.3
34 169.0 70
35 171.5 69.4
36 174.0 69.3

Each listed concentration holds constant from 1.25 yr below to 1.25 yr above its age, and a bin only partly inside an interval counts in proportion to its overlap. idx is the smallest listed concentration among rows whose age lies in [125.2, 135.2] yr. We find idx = 69.9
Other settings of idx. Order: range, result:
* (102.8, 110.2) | 67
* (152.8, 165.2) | 50.5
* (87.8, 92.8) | 65.1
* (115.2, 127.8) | 70.6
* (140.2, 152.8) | 50.3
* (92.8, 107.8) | 66.3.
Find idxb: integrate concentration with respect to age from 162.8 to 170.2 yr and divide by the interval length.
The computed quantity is 67.4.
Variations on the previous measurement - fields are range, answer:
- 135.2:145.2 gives 68.9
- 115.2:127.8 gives 71.7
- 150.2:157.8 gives 51.4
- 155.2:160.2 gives 55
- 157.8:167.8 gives 63.1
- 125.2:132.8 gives 70.5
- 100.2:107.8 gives 67.9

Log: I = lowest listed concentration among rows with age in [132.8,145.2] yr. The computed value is 63.5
